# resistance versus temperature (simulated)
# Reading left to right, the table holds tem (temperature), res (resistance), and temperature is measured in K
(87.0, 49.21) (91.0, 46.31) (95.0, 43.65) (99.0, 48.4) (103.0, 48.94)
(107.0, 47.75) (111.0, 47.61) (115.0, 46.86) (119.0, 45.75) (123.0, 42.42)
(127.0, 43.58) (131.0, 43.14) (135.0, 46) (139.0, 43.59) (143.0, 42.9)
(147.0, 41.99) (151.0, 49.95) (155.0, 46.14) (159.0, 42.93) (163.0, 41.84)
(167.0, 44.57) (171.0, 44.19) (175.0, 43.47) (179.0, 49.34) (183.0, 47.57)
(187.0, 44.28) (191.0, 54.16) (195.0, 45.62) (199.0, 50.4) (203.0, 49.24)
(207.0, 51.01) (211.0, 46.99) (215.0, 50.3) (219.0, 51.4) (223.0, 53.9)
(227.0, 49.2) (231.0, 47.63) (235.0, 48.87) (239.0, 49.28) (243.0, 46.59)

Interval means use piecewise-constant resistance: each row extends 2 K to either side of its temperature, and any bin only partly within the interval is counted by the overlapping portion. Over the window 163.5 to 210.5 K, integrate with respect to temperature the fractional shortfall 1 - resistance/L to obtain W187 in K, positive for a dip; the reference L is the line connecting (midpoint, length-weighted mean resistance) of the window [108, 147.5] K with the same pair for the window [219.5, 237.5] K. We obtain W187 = 0.4 K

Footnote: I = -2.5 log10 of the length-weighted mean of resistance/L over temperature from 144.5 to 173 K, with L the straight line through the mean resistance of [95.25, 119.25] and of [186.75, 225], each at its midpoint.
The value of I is 0.10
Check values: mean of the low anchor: 47.4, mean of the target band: 44.5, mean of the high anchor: 50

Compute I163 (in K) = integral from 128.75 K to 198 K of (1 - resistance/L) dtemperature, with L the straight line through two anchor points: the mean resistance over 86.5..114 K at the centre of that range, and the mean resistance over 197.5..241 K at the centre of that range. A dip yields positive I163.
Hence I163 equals 4.5 K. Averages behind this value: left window 47.3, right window 49.8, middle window 45.5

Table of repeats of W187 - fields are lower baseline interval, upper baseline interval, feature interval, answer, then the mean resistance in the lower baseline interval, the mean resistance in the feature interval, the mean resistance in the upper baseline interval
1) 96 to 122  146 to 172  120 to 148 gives 1.47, 47.2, 43.5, 44.6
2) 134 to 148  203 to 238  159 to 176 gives 0.82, 43.6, 43.5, 49.9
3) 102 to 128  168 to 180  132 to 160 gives 0.54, 46.1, 44.8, 45.3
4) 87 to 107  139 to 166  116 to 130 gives 0.53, 47.2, 44.1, 44.2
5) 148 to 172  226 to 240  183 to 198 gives -0.54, 44.8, 48.1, 48.7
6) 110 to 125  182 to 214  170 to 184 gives 0.51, 45.5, 46.2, 48.7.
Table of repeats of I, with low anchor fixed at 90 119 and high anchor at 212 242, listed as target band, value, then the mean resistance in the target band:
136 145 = 0.10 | 43.6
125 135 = 0.09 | 43.9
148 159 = 0.04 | 46.6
